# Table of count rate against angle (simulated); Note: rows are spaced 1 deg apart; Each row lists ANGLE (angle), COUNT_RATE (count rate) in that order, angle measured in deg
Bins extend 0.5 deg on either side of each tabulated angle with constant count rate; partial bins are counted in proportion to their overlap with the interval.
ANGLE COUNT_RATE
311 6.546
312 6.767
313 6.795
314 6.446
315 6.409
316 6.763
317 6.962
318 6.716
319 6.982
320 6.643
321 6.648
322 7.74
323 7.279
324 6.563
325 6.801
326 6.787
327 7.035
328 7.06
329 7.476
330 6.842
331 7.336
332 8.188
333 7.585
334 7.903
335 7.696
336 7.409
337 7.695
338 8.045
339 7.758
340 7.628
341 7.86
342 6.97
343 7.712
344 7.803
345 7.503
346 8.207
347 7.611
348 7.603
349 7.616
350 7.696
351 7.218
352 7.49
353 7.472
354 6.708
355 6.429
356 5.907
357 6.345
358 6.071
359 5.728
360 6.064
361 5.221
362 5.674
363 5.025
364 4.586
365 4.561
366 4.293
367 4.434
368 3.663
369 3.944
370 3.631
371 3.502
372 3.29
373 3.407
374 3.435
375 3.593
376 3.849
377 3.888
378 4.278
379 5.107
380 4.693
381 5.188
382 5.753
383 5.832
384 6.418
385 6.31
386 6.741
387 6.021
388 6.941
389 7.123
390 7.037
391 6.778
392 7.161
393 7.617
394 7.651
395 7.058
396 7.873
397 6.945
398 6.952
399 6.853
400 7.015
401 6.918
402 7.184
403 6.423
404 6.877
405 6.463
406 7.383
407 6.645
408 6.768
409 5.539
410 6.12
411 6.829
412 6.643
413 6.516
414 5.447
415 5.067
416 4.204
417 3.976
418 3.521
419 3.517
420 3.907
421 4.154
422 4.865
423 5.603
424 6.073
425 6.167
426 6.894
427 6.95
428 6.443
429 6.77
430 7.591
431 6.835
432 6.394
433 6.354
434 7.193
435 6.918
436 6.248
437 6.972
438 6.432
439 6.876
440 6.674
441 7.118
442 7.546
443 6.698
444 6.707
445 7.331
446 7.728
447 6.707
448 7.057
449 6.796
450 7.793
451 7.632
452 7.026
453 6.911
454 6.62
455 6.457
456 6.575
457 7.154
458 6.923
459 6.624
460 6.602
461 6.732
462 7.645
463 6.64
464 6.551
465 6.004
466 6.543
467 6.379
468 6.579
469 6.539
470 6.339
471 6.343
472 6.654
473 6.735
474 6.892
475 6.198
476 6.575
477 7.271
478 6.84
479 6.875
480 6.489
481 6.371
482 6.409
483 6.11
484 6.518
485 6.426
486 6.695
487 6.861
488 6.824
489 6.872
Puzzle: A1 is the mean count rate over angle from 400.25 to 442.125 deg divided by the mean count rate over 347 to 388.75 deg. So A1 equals 1.1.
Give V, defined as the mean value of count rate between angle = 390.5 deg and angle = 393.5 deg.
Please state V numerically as 7.19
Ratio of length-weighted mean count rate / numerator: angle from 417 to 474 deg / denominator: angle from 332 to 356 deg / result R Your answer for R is 0.86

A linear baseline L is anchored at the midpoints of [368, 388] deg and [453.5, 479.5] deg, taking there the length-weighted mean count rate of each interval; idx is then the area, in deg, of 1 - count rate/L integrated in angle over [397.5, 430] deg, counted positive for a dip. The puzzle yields -3.01 deg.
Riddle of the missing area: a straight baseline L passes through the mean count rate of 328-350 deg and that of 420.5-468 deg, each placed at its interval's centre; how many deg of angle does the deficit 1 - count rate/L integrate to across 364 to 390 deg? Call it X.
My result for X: 8.73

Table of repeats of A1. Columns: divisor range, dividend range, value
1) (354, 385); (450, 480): 1.39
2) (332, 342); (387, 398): 0.93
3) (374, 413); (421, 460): 1.07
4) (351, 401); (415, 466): 1.13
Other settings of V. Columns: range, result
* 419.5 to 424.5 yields 4.92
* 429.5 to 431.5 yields 7.21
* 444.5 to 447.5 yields 7.26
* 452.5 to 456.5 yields 6.64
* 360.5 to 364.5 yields 5.13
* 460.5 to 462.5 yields 7.19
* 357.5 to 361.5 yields 5.77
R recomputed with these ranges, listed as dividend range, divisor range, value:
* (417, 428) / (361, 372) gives 1.20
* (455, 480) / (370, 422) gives 1.16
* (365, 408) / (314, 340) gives 0.80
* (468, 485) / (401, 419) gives 1.11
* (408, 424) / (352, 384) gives 1.04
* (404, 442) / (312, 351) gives 0.83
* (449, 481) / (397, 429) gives 1.13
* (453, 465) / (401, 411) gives 1.02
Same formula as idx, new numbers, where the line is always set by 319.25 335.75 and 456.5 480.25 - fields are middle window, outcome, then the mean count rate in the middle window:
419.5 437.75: 1.6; 6.24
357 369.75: 3.8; 4.97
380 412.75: 1.2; 6.69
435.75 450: -0.4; 6.96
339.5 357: -0.5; 7.35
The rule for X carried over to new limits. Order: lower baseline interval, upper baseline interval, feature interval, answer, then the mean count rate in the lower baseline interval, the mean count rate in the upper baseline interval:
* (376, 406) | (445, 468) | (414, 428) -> 3.32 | 6.42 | 6.87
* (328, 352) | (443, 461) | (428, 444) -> 0.53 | 7.61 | 6.96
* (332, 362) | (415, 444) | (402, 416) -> 0.01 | 7.2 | 6.03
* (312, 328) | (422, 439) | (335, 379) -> 5.36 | 6.84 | 6.57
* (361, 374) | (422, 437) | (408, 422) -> 2.06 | 4.18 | 6.56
